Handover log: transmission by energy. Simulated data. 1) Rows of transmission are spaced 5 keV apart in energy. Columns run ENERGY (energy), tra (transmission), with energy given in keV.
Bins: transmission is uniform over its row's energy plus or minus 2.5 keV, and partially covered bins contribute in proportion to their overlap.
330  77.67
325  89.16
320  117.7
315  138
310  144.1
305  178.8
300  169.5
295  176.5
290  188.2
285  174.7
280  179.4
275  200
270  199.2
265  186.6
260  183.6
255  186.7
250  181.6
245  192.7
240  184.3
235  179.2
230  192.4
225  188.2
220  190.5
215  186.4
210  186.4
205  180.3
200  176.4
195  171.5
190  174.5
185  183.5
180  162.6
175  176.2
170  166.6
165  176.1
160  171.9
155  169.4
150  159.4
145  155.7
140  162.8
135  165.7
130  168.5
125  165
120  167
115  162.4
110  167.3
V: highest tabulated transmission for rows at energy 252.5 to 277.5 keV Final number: 200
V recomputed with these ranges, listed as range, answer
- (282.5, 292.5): 188.2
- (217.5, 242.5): 192.4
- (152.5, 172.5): 176.1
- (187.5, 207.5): 180.3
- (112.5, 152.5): 168.5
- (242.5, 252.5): 192.7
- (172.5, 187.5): 183.5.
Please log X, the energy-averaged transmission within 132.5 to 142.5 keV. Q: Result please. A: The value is 164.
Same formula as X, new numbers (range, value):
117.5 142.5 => 166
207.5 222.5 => 188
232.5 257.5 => 185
